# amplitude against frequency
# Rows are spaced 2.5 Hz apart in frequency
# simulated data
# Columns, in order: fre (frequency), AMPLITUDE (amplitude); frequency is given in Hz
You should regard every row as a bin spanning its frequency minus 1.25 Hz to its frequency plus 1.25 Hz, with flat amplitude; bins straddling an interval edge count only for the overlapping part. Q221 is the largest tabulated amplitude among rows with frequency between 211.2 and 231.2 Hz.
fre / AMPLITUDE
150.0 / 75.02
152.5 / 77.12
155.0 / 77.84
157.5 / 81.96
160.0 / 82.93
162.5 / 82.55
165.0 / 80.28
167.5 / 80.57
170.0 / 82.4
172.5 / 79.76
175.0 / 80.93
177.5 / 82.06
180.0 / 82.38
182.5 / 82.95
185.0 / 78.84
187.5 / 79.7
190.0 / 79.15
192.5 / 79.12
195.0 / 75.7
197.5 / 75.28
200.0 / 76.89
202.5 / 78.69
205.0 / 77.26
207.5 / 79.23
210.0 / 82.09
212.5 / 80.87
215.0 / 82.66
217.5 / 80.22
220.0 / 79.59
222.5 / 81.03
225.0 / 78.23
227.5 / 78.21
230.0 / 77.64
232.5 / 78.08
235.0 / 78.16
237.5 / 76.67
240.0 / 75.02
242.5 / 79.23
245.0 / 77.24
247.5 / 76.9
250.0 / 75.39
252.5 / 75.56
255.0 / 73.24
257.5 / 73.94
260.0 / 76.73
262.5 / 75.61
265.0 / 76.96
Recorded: 82.66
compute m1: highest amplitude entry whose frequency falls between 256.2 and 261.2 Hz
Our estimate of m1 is 76.73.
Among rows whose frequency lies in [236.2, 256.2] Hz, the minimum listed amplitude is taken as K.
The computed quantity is 73.24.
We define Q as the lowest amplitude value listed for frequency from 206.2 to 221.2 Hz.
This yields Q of 79.23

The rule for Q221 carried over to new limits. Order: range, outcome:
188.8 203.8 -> 79.15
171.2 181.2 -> 82.38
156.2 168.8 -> 82.93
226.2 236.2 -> 78.21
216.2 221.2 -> 80.22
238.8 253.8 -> 79.23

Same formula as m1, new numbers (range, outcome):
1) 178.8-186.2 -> 82.95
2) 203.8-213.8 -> 82.09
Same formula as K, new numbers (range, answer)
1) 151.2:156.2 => 77.12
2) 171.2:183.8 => 79.76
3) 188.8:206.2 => 75.28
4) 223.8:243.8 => 75.02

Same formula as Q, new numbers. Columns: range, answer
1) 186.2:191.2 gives 79.15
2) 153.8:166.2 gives 77.84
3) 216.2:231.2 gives 77.64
